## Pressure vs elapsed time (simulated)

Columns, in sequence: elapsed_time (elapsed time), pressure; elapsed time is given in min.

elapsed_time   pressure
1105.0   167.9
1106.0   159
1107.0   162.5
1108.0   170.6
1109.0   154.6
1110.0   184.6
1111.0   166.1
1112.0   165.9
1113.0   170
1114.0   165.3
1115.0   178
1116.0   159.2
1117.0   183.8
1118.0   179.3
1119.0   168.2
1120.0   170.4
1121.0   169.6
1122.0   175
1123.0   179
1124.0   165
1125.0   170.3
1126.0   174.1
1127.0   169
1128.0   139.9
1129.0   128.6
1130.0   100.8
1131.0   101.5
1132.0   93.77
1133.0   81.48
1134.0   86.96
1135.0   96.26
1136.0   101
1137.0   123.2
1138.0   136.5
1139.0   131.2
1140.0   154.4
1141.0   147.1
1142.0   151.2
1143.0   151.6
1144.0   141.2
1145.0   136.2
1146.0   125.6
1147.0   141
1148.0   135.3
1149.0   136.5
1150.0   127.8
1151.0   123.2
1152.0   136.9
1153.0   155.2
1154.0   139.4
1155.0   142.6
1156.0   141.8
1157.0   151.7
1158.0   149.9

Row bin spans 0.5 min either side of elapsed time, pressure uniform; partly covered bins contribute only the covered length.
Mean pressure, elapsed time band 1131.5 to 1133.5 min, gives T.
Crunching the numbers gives 87.6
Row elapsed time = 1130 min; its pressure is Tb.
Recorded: 100.8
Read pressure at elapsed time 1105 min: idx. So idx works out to 167.9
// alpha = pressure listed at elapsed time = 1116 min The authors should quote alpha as 159.2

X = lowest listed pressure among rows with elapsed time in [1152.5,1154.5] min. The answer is 139.4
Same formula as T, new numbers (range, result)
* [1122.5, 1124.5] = 172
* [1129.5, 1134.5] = 92.9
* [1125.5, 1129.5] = 153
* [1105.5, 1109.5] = 162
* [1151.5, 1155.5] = 144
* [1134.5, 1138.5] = 114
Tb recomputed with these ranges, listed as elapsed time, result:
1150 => 127.8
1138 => 136.5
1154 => 139.4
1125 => 170.3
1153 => 155.2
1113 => 170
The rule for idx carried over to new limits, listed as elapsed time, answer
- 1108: 170.6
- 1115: 178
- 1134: 86.96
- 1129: 128.6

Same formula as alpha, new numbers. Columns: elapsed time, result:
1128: 139.9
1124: 165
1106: 159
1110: 184.6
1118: 179.3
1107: 162.5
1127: 169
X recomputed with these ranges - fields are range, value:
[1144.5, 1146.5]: 125.6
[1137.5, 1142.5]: 131.2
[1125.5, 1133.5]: 81.48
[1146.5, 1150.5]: 127.8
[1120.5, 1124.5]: 165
